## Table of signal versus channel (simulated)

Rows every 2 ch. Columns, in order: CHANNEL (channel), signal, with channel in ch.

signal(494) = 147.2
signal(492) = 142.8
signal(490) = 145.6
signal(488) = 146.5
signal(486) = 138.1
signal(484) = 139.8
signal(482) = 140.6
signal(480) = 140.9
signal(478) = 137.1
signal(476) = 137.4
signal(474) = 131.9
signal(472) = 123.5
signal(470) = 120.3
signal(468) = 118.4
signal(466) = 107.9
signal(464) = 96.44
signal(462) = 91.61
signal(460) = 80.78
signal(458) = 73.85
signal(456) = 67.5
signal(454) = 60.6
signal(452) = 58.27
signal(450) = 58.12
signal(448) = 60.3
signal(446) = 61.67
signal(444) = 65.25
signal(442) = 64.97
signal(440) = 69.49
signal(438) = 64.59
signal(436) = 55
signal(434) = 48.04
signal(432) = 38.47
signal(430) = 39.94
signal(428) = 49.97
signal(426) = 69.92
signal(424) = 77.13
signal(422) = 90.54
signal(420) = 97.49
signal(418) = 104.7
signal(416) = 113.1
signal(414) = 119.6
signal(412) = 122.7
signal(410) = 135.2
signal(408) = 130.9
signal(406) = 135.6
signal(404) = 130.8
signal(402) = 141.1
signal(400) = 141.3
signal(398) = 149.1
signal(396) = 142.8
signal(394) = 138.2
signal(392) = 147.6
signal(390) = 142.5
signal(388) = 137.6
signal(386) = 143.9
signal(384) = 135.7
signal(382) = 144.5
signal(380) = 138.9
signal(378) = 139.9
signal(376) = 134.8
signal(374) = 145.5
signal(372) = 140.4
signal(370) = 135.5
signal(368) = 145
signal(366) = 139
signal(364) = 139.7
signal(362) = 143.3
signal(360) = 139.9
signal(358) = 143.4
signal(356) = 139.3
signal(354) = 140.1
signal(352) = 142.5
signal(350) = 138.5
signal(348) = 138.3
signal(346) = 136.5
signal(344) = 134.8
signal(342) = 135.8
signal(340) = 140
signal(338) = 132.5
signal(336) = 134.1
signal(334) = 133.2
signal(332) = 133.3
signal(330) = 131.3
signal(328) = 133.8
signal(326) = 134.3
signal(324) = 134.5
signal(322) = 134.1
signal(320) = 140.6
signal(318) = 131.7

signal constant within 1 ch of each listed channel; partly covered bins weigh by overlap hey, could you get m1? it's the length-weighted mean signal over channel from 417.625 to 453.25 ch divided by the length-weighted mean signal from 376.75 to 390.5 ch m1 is 0.46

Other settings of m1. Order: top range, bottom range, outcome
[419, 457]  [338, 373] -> 0.45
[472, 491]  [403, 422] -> 1.16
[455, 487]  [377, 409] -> 0.82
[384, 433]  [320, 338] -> 0.86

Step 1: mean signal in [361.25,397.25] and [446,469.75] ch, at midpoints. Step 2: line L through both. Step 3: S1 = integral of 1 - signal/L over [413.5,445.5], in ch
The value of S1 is 9.6 ch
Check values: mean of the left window 141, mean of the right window 80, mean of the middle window 72.1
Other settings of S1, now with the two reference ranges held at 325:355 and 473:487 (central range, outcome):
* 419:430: 5.1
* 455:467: 4.5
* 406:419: 1.4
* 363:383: -0.6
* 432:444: 6.8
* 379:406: -0.8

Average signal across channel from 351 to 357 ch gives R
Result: 141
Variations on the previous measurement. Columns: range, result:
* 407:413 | 130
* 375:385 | 139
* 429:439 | 49.2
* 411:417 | 118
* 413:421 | 109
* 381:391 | 141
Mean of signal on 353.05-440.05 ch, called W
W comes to 119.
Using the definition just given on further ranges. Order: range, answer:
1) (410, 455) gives 73.7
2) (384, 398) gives 142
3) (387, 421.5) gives 131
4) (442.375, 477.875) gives 89.8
